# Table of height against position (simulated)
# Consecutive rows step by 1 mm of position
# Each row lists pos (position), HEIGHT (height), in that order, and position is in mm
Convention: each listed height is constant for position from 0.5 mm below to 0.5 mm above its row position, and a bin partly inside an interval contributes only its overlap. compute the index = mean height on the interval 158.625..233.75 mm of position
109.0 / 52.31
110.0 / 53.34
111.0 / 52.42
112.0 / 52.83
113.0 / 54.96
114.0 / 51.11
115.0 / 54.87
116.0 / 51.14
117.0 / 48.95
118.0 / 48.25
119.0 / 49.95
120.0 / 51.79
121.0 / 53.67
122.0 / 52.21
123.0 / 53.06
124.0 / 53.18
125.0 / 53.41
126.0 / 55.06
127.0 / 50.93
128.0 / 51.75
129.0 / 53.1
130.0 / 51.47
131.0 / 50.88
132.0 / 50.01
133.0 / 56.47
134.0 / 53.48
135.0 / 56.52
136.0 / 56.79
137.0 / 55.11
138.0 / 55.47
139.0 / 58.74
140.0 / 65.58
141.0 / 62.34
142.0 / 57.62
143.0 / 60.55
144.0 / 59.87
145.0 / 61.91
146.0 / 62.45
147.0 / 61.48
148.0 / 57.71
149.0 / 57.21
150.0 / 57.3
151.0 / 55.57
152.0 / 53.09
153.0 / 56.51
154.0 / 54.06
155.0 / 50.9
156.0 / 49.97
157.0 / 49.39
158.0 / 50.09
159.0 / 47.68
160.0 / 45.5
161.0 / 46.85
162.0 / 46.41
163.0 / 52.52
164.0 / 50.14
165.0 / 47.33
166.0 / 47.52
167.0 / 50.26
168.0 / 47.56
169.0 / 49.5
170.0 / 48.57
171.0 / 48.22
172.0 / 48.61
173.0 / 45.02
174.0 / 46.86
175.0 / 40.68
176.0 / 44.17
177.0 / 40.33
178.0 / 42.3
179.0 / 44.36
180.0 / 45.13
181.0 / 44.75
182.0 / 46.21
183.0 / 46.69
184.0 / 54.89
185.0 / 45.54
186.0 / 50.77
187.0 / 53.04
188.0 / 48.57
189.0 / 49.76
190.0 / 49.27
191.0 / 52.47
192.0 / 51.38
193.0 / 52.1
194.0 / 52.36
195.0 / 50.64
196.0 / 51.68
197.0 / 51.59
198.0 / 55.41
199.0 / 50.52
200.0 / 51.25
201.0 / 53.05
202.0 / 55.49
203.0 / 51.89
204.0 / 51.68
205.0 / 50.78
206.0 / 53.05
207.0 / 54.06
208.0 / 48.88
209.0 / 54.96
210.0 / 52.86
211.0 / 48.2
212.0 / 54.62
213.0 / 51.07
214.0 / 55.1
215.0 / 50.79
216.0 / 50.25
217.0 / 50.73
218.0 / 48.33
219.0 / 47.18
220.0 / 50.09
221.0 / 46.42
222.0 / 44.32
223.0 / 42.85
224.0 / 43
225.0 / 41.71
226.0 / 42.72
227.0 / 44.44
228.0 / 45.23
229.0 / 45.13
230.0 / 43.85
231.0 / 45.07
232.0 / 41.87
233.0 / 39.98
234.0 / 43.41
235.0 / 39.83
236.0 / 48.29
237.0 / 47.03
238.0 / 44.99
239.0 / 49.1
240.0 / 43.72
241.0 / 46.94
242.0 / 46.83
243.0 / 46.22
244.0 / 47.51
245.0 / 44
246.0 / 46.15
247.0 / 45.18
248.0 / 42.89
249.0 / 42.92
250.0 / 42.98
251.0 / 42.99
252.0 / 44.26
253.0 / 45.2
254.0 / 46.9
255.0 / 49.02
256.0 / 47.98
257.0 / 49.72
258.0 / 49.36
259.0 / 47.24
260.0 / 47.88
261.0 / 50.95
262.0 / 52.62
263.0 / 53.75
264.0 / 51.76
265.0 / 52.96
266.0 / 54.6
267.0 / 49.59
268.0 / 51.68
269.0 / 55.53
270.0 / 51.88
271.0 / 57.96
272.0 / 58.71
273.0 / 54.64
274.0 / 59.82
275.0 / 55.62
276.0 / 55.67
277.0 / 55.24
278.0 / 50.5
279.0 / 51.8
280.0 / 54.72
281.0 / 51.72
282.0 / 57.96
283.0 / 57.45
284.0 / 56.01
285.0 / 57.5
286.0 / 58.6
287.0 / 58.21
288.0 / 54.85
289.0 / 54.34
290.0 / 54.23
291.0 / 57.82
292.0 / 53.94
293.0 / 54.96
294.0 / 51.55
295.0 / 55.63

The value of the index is 48.4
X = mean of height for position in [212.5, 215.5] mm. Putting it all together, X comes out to 52.3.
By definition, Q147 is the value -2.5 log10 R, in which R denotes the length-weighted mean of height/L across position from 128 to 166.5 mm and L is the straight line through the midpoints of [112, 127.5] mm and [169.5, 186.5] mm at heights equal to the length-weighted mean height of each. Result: -0.10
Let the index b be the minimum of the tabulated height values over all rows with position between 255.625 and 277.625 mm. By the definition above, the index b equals 47.24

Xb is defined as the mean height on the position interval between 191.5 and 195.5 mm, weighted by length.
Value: 51.6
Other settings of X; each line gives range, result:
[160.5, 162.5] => 46.6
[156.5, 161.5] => 47.9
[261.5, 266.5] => 53.1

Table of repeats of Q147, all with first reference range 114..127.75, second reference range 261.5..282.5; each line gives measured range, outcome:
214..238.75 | 0.176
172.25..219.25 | 0.070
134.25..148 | -0.138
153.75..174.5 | 0.085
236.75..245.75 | 0.164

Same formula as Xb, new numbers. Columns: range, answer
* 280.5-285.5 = 56.1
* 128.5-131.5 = 51.8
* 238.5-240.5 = 46.4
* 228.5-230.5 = 44.5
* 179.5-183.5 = 45.7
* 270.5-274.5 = 57.8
